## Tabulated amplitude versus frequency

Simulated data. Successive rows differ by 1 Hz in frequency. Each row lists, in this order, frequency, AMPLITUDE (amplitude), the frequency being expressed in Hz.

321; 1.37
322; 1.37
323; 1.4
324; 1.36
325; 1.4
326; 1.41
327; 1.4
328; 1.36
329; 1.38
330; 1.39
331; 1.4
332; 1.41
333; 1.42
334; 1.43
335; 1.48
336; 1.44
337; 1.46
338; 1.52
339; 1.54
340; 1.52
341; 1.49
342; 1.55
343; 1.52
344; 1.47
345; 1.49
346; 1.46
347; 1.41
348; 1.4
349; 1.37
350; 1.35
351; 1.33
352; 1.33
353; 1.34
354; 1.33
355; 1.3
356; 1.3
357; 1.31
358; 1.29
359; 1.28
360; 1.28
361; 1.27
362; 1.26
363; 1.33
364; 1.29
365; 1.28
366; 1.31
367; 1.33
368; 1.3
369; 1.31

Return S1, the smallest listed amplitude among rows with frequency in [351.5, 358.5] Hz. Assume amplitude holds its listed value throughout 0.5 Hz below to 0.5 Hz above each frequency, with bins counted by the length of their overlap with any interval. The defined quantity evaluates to 1.29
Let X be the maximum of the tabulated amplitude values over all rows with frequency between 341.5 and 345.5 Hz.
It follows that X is 1.55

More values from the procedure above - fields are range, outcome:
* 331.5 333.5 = 1.42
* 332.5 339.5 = 1.54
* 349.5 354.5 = 1.35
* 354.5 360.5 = 1.31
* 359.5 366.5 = 1.33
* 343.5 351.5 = 1.49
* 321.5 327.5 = 1.41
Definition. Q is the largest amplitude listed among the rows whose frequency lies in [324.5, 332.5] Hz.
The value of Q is 1.41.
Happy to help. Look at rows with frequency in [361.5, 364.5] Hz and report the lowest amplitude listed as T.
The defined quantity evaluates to 1.26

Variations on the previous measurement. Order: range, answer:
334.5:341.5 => 1.44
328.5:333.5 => 1.38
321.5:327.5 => 1.36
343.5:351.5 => 1.33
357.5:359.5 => 1.28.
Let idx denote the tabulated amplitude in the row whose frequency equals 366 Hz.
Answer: 1.31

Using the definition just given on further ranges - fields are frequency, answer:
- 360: 1.28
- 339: 1.54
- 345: 1.49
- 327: 1.4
